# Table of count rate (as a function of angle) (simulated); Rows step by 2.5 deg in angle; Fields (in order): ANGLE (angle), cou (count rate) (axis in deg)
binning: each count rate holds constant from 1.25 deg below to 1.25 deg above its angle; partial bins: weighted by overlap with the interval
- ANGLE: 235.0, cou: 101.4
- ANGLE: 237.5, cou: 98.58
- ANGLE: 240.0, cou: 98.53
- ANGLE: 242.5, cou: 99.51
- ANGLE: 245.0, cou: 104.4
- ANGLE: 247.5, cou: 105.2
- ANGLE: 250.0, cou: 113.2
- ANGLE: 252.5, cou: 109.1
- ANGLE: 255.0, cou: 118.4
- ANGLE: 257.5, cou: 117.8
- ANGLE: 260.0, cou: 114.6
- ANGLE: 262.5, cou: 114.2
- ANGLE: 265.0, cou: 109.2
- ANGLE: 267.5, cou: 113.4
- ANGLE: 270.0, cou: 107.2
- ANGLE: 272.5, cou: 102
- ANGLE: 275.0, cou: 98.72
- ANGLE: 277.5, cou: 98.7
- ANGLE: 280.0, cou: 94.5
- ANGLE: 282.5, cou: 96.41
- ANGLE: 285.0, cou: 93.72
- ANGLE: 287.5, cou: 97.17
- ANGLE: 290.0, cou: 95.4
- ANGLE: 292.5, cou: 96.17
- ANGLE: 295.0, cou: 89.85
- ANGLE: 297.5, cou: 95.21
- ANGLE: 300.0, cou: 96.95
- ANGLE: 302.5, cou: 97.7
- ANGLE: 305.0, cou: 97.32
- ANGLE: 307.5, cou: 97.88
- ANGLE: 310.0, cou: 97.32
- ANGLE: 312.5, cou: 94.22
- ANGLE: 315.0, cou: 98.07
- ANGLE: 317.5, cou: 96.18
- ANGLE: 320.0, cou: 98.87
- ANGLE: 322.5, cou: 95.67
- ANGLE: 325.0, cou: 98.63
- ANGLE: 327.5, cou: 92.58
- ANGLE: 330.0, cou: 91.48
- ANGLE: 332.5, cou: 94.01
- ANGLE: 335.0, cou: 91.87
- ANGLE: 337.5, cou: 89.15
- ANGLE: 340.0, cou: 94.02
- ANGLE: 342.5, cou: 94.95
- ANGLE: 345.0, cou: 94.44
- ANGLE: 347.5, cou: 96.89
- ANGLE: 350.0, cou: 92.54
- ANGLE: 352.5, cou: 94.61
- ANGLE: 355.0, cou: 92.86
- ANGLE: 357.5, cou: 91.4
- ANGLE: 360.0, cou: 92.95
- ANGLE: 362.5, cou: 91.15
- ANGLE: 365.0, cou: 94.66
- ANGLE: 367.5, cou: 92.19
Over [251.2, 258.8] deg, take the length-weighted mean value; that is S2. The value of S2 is 115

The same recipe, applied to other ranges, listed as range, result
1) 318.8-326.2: 97.7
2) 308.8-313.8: 95.8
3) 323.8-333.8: 94.1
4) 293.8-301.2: 94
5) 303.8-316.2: 97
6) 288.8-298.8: 94.2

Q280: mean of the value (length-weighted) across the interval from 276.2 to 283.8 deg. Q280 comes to 96.5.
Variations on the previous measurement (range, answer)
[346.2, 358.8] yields 93.7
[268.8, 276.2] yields 103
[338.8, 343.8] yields 94.5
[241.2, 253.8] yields 106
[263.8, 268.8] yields 111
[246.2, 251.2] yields 109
